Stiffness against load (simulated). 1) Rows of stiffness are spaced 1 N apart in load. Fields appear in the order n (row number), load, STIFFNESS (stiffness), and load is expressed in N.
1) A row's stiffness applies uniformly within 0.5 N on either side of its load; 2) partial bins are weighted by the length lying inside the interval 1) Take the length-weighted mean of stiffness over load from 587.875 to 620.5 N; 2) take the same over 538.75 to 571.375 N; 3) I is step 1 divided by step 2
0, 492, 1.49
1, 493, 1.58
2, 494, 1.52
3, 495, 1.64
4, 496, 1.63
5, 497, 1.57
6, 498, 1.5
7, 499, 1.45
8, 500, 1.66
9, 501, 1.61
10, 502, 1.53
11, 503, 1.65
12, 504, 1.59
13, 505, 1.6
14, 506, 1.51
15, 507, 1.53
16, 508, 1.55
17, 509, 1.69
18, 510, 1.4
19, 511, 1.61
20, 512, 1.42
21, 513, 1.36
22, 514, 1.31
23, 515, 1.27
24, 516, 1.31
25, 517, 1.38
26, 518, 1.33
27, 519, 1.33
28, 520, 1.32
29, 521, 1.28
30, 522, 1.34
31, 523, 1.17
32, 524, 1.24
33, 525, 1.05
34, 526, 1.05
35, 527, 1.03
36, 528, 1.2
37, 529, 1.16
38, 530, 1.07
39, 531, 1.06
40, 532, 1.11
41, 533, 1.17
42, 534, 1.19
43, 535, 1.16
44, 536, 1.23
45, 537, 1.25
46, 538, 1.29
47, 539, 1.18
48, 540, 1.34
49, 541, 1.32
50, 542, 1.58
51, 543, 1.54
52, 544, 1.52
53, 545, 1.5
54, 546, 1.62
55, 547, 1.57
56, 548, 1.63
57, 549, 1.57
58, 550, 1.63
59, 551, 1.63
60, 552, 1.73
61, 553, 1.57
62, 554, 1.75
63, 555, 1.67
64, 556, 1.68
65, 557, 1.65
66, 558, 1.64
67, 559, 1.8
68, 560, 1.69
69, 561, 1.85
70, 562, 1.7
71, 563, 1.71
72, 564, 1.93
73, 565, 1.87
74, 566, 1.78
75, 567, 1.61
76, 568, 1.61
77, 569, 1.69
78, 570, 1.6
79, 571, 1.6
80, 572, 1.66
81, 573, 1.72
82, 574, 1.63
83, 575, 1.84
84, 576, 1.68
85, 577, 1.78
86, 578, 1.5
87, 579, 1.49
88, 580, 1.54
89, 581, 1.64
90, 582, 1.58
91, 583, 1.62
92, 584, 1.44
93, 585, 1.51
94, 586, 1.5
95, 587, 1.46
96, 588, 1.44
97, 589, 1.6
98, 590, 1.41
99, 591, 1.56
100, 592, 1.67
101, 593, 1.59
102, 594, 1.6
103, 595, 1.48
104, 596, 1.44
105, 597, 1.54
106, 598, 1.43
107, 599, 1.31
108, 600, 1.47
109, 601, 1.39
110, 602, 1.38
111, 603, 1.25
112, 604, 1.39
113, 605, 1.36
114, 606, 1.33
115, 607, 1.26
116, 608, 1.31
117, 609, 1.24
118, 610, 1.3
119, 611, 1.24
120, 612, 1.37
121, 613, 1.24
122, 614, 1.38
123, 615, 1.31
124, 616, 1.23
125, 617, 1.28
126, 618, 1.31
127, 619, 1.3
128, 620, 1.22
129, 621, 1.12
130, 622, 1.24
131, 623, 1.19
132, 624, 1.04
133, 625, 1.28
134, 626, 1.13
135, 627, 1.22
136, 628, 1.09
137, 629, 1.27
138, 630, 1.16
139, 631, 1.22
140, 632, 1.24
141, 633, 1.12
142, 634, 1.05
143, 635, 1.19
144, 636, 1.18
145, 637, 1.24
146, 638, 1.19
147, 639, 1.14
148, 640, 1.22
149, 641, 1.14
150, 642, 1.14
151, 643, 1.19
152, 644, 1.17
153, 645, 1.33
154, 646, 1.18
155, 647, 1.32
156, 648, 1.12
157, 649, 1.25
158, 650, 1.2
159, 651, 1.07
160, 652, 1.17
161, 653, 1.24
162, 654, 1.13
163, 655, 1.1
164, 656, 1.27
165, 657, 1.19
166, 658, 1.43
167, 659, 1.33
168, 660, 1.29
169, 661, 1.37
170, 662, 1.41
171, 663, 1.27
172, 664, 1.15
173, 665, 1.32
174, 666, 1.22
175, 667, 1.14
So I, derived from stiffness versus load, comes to 0.85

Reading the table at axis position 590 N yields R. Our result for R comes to 1.41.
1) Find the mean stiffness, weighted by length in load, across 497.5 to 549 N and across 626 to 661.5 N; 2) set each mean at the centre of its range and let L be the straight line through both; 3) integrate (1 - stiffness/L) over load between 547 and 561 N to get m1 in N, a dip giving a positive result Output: -3.59 N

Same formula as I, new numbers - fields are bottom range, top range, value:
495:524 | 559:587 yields 1.14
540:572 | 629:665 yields 0.74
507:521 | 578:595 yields 1.09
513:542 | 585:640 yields 1.07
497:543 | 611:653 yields 0.90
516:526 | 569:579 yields 1.32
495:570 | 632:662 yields 0.82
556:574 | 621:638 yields 0.69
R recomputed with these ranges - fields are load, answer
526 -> 1.05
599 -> 1.31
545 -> 1.5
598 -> 1.43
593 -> 1.59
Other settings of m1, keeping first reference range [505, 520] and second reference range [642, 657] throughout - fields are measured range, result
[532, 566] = -4.54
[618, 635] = 0.67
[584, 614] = -3.14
